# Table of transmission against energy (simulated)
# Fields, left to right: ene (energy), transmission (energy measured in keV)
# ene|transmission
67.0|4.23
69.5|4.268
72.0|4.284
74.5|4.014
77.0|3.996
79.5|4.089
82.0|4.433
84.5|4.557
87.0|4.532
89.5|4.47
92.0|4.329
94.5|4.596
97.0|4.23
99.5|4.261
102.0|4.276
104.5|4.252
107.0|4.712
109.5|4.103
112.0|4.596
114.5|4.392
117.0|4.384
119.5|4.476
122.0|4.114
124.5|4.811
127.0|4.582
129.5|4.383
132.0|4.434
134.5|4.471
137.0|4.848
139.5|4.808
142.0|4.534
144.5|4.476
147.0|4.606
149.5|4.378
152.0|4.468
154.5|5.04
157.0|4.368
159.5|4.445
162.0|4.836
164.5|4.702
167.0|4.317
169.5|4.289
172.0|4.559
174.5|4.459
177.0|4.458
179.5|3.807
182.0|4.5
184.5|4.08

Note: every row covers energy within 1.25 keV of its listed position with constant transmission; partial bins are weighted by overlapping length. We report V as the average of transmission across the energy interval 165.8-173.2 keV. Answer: 4.39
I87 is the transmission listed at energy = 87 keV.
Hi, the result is 4.532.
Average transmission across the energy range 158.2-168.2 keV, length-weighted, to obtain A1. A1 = 4.58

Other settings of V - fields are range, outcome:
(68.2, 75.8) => 4.19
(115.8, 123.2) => 4.33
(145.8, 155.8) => 4.62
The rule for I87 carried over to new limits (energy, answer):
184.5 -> 4.08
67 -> 4.23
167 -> 4.317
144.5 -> 4.476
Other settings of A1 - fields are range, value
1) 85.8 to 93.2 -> 4.44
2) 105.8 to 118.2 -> 4.44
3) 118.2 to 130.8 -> 4.47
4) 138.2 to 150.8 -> 4.56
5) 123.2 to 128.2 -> 4.69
